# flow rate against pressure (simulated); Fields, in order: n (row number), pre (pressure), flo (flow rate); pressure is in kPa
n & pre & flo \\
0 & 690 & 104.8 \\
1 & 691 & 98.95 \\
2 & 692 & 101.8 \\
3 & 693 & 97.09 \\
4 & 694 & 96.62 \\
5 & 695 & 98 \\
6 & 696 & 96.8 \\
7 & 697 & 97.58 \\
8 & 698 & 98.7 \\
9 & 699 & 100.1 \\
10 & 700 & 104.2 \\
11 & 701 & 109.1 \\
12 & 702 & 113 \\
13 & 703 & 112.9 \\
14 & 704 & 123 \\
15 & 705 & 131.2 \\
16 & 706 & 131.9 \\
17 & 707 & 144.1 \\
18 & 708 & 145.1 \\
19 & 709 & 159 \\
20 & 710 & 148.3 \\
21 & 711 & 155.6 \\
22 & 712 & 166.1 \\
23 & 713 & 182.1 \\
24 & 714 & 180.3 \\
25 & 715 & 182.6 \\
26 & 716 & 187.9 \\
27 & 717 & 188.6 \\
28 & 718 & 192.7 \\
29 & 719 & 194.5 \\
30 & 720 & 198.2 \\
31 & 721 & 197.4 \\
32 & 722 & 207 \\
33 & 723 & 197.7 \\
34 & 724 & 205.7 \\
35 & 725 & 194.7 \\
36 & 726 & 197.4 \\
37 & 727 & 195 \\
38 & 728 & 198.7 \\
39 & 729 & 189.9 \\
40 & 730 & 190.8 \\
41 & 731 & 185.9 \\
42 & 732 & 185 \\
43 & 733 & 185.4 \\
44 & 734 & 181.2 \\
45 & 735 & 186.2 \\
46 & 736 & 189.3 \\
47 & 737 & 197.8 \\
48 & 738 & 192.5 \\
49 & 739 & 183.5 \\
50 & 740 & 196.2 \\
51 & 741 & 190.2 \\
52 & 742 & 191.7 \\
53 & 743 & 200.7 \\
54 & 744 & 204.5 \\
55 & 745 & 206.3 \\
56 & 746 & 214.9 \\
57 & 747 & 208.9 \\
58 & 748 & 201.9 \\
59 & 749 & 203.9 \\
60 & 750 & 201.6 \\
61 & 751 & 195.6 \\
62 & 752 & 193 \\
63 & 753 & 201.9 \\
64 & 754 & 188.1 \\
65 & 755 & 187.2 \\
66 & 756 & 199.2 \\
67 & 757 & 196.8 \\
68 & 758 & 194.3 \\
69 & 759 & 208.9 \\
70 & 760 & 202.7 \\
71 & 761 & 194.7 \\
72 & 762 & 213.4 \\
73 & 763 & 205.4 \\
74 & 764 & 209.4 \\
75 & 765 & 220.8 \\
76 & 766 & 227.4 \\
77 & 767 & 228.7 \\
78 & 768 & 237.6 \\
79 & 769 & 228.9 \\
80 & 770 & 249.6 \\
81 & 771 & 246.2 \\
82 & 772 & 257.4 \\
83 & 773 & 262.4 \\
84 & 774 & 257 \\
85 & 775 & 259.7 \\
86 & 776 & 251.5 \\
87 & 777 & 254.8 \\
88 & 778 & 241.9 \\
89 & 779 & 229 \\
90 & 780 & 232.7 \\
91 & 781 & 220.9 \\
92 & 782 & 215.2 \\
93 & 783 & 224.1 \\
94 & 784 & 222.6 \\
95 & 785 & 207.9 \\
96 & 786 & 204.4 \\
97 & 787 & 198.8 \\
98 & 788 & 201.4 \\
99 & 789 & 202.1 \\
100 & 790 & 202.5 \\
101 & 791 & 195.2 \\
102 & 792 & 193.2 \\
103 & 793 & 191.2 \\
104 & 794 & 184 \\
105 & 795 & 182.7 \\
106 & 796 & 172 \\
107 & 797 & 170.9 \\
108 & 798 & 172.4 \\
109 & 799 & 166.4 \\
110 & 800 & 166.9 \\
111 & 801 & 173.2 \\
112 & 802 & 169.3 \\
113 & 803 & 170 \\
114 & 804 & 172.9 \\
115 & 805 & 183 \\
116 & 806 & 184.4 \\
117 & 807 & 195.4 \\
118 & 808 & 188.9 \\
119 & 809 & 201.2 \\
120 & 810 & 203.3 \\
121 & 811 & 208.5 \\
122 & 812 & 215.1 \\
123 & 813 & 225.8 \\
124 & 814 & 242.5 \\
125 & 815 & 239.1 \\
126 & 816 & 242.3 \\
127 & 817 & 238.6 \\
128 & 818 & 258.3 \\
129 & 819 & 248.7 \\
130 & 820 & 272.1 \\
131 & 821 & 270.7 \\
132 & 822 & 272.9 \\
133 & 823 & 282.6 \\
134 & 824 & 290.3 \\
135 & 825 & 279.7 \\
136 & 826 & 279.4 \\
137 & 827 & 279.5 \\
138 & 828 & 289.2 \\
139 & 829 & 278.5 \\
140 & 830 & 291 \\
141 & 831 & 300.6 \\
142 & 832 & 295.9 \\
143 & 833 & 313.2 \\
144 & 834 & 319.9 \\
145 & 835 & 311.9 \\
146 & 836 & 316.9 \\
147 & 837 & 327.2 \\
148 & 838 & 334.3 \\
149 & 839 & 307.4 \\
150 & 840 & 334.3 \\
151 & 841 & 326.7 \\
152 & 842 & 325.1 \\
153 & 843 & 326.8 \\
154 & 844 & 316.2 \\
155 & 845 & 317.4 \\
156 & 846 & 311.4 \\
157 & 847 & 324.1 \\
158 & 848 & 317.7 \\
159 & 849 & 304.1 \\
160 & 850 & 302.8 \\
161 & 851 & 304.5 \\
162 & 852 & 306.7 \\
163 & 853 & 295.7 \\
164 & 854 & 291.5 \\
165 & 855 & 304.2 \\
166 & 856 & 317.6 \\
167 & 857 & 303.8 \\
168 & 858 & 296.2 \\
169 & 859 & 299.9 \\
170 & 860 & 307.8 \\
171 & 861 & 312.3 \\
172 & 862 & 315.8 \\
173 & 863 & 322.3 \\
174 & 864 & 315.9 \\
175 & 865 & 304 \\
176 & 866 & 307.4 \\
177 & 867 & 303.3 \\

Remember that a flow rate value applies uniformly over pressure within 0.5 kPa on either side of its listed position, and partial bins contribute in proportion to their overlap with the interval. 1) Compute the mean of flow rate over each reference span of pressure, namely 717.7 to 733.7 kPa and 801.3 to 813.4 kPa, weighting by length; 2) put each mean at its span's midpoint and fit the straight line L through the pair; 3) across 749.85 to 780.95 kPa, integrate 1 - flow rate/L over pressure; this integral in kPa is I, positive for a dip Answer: -4.6 kPa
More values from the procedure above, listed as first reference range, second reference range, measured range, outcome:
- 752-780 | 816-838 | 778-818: 8.54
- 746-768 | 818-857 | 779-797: 2.89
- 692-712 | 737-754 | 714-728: -3.70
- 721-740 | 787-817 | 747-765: -0.69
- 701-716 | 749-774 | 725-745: -1.17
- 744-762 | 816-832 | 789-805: 4.33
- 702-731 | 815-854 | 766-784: -0.41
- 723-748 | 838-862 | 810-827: 1.61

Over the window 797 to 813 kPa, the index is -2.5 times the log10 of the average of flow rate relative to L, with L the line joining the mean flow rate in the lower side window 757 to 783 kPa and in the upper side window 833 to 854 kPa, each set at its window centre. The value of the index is 0.41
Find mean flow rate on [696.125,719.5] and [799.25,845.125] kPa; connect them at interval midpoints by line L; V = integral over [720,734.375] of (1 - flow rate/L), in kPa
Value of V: -2.6 kPa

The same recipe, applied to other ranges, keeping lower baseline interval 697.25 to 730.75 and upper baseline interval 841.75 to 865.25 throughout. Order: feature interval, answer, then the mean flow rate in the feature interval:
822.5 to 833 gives -0.2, 288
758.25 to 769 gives 0.1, 215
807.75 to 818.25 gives 1.7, 224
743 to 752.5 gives -0.2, 203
